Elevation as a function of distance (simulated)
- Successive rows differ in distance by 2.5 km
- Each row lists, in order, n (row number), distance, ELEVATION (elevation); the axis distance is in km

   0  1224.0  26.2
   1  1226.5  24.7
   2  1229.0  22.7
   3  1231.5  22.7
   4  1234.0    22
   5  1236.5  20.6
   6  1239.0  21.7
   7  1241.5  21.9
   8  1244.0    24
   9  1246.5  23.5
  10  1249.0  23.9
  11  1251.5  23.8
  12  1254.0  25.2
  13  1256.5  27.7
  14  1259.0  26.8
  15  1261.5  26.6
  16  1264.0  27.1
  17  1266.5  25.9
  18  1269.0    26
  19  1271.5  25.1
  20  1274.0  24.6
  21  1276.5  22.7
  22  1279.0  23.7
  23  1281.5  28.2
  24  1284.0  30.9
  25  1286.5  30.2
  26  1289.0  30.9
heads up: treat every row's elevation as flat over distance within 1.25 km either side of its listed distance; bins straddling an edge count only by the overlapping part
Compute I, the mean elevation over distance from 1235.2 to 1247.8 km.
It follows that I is 22.3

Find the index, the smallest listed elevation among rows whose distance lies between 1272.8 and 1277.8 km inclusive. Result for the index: 22.7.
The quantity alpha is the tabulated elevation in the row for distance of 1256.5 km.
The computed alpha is 27.7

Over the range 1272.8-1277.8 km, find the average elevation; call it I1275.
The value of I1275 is 23.6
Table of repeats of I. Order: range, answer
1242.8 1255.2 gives 24.1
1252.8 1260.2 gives 26.6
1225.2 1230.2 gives 23.7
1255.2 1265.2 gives 27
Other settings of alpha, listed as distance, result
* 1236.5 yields 20.6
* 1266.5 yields 25.9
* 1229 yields 22.7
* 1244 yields 24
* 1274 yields 24.6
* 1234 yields 22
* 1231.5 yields 22.7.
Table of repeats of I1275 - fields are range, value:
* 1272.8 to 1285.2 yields 26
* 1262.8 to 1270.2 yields 26.3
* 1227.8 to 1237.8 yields 22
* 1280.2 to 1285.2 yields 29.5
